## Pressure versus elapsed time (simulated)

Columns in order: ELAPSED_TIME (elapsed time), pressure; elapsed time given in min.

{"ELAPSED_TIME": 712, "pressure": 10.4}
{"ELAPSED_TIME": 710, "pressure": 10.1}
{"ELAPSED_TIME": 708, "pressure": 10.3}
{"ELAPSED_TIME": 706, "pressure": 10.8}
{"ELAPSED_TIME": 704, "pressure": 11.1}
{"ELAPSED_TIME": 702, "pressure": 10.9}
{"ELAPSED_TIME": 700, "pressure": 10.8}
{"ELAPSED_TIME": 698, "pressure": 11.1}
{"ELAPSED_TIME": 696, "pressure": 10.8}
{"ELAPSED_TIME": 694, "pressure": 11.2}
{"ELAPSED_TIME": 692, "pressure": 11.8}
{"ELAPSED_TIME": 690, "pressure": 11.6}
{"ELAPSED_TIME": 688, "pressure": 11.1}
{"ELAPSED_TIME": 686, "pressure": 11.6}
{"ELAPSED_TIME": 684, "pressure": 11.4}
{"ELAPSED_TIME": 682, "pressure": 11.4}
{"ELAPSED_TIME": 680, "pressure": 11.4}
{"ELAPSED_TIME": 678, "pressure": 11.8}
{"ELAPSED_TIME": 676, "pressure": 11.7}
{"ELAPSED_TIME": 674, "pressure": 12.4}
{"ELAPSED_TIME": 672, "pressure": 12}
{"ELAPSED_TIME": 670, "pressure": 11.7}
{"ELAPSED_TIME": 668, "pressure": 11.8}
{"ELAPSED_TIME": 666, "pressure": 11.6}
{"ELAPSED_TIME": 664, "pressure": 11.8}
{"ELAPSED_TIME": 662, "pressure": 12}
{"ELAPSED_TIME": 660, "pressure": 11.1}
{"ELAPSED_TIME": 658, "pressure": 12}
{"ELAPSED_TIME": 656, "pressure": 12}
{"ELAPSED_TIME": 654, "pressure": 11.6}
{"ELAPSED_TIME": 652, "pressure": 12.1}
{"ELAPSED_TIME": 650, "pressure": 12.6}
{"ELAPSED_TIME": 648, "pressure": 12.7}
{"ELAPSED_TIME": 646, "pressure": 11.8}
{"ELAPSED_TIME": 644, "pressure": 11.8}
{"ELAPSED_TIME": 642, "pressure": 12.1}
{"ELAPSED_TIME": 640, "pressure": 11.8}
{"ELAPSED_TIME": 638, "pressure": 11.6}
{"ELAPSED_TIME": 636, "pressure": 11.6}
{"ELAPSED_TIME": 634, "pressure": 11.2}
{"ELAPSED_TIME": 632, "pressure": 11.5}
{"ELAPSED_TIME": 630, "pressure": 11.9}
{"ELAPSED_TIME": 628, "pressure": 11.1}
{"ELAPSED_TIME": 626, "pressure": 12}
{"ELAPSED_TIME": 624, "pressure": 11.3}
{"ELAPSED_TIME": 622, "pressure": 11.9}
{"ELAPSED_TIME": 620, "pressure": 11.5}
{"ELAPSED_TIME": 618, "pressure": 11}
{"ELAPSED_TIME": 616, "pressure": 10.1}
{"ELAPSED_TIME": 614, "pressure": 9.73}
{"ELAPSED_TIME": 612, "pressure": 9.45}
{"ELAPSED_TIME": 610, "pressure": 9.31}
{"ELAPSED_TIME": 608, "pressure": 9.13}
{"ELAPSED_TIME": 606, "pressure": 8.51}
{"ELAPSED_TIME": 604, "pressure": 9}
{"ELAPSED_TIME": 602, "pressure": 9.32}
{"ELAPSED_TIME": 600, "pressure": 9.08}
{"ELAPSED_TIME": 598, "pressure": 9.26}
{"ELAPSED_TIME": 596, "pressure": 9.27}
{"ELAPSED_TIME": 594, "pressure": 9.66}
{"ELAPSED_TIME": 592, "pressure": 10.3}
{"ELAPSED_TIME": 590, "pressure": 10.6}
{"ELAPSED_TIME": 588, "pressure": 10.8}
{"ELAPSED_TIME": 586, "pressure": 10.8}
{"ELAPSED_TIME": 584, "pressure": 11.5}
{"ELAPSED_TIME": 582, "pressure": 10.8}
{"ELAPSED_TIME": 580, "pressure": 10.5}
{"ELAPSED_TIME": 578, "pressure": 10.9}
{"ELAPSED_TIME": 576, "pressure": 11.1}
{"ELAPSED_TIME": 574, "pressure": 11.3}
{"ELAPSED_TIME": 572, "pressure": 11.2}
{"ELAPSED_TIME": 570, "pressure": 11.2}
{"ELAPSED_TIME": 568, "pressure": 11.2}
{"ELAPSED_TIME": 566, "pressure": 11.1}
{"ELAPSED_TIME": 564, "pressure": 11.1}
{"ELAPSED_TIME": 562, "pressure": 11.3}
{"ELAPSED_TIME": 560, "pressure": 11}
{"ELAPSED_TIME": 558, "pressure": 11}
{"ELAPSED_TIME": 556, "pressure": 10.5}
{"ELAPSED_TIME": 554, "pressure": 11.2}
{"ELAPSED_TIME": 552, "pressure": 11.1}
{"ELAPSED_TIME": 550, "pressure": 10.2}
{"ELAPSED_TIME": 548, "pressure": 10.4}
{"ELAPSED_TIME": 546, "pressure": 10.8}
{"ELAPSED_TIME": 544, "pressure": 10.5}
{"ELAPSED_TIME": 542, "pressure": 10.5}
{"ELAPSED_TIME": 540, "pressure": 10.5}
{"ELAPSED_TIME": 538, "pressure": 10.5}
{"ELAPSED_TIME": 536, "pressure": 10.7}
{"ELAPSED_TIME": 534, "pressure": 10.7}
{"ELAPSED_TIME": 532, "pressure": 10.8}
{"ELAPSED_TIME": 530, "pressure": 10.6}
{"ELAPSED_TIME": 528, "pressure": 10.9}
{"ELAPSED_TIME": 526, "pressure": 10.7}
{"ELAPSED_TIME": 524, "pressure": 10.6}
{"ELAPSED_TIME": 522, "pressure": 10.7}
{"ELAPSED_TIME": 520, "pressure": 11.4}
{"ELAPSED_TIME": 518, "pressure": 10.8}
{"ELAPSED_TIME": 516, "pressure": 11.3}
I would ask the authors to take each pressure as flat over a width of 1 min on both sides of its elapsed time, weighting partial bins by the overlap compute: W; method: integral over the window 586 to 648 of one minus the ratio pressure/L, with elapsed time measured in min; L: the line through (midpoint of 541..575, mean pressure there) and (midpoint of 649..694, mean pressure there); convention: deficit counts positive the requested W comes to 4.0 min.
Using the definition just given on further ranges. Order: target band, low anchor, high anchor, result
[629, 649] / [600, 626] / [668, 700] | -2.3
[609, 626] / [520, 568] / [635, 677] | 1.3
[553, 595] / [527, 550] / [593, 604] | -4.6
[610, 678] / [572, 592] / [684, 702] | -2.9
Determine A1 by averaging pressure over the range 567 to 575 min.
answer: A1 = 11.2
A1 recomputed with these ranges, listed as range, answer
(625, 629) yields 11.6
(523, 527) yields 10.6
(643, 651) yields 12.2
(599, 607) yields 8.98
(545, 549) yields 10.6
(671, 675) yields 12.2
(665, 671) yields 11.7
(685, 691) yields 11.4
